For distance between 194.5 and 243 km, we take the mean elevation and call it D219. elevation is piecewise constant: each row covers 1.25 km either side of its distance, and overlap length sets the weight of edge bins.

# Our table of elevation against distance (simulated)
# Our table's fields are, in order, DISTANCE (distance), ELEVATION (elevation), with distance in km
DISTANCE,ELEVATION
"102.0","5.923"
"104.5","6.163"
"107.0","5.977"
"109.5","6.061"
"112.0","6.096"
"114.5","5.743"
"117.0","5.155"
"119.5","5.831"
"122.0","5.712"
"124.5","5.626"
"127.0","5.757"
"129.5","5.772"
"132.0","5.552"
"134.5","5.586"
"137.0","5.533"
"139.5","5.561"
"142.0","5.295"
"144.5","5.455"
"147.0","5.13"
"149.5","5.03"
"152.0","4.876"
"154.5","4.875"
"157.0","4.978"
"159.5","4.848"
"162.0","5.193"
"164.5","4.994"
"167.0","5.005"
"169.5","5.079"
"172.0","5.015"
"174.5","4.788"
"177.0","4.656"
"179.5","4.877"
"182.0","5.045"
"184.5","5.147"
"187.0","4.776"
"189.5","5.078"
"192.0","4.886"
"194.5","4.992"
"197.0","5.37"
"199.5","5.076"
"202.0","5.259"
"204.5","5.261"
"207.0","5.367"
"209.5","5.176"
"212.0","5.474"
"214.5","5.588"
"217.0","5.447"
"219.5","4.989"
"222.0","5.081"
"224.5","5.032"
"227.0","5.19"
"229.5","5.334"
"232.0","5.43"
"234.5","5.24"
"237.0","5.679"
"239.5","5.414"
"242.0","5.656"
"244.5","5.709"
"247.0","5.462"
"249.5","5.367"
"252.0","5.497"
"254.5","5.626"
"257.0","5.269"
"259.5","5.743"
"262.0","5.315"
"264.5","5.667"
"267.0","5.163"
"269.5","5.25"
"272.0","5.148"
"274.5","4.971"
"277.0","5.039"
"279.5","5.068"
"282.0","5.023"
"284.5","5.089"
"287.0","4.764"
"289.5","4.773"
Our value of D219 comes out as 5.31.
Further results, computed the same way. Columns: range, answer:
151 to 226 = 5.08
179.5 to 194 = 4.98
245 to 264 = 5.49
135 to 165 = 5.16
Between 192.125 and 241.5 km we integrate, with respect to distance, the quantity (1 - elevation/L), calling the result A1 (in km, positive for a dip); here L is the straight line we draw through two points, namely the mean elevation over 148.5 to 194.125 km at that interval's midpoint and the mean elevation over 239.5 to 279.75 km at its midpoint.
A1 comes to -1.0 km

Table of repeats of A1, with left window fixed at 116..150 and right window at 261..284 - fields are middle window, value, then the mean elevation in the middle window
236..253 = -1.0 km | 5.54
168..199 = 2.4 km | 4.98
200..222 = 0.1 km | 5.3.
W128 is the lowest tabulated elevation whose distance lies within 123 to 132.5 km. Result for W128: 5.552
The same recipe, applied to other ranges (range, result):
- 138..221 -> 4.656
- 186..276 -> 4.776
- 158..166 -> 4.848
